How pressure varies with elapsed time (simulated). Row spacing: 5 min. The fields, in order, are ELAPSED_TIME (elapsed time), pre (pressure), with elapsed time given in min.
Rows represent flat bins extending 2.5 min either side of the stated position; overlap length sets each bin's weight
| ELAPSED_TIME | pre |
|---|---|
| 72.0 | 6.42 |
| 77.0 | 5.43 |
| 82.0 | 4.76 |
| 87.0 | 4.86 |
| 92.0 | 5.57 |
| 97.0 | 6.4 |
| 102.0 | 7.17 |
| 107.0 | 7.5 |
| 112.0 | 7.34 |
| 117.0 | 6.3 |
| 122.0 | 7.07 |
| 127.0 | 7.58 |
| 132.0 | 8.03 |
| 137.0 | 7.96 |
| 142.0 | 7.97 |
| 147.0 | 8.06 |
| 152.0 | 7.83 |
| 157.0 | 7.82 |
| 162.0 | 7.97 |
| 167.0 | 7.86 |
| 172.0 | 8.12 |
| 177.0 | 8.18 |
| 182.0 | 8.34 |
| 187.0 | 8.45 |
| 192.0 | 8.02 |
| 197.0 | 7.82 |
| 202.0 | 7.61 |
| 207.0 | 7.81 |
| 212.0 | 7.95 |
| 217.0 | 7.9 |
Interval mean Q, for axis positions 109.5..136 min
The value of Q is 7.3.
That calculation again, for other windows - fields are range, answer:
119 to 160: 7.77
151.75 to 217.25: 7.98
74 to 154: 6.86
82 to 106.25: 5.98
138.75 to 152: 7.98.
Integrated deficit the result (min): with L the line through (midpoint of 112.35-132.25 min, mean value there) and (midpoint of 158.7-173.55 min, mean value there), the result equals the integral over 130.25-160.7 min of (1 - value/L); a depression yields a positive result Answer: -1.44 min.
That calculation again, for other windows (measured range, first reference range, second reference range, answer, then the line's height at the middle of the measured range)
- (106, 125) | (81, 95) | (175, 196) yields -3.3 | 6.01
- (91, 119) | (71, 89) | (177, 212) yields -4.2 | 5.89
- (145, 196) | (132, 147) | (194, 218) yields -1.0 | 7.91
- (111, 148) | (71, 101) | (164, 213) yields -4.9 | 6.63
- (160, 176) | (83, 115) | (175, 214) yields -0.9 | 7.57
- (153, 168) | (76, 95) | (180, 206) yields -1.5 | 7.16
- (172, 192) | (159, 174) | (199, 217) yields -0.9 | 7.91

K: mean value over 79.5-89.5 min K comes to 4.81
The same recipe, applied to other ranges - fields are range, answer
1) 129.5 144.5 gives 7.99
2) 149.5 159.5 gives 7.83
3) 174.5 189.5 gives 8.32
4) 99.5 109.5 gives 7.33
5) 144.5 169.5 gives 7.91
